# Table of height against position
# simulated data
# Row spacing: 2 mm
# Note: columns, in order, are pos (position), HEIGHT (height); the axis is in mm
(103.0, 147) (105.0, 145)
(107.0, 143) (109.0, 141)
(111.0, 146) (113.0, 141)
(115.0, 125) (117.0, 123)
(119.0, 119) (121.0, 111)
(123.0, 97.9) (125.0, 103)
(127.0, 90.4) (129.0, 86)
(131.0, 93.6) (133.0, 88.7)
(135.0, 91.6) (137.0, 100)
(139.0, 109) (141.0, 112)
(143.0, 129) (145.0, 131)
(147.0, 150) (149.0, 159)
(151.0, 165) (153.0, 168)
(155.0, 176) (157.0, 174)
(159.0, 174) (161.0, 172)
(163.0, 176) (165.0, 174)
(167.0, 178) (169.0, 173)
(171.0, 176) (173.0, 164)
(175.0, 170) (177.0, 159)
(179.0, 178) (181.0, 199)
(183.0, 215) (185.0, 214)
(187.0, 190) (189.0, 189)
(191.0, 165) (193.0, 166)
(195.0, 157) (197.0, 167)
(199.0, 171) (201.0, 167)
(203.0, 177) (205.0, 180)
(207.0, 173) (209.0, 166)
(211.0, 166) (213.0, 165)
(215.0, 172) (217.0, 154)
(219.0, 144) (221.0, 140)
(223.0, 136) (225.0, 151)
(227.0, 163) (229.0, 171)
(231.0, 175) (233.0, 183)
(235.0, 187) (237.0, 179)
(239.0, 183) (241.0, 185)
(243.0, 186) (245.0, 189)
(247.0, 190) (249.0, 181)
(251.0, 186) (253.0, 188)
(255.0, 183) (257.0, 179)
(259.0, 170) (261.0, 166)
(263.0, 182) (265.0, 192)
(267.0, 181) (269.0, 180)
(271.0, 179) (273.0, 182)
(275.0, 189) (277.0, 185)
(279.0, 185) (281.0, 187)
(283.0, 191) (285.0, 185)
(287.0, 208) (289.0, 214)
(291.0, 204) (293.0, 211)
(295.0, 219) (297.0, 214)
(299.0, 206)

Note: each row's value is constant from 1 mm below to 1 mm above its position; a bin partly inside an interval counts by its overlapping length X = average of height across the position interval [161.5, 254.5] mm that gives 174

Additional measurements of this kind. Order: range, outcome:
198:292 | 178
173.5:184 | 183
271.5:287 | 187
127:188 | 154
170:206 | 178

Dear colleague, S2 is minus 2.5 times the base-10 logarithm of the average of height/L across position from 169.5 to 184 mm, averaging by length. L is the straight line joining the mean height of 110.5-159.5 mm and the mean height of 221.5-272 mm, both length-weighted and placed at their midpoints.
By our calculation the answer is -0.23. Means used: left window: 126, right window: 177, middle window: 180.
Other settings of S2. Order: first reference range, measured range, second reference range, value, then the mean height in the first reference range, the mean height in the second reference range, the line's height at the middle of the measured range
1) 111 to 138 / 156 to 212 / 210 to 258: -0.24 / 107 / 172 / 142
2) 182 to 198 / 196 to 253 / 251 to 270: 0.06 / 183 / 180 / 182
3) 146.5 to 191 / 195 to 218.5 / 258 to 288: 0.07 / 177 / 184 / 180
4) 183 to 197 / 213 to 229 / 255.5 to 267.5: 0.17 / 182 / 178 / 180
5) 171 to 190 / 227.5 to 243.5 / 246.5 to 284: 0.02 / 186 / 183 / 184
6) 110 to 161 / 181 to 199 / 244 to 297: -0.20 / 127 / 189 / 152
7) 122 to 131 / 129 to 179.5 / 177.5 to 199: -0.10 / 94.2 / 183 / 134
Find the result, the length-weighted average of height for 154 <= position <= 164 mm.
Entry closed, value 174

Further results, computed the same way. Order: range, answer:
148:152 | 162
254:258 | 181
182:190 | 202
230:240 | 181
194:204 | 168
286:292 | 209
